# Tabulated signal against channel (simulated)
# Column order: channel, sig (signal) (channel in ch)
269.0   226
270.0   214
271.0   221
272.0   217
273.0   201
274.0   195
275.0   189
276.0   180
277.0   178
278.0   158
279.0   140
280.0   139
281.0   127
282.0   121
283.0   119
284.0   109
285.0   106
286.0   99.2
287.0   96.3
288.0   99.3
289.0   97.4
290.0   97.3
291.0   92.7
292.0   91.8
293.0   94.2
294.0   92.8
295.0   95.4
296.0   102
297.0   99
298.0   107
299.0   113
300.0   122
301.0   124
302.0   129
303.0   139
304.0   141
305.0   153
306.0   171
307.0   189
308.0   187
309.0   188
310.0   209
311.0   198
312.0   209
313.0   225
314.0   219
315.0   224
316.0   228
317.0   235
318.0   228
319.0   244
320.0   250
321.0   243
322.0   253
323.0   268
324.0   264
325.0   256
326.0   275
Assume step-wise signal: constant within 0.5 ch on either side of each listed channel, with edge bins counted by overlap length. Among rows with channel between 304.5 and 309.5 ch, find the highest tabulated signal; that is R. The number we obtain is 189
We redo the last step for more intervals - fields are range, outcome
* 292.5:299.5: 113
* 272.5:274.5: 201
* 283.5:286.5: 109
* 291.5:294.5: 94.2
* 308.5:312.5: 209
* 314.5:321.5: 250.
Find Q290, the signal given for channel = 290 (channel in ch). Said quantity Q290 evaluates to 97.3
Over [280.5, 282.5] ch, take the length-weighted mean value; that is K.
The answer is 124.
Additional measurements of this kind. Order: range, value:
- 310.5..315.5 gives 215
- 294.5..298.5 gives 101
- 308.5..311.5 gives 198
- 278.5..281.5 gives 135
